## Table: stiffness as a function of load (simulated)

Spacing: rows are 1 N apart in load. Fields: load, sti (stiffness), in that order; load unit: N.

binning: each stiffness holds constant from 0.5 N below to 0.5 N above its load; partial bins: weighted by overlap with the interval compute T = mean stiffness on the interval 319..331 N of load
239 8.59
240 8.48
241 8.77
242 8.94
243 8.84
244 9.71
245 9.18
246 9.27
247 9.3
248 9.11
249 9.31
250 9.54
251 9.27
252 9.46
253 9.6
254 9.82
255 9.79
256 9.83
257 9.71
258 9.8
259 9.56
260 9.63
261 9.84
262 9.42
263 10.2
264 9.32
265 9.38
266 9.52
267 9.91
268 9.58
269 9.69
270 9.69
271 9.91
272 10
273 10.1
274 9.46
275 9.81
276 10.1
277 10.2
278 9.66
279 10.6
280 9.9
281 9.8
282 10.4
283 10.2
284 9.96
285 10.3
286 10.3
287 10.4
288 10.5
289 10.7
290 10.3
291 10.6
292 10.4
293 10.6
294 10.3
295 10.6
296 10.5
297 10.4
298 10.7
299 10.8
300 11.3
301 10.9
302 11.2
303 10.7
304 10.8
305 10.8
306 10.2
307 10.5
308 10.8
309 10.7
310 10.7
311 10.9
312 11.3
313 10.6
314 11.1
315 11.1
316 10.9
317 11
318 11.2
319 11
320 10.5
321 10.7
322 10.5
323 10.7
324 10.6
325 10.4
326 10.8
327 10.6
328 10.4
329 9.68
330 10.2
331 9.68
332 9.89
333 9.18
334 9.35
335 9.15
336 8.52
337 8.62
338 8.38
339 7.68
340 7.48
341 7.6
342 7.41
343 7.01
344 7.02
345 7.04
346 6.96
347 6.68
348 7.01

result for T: 10.5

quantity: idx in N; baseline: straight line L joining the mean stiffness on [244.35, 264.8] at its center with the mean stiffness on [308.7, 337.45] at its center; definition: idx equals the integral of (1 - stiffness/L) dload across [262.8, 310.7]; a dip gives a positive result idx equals -1.72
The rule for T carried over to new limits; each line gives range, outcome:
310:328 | 10.8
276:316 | 10.6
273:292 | 10.2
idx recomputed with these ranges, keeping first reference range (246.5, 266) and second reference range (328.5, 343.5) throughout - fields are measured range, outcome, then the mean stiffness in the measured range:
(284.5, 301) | -2.5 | 10.6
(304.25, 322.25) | -3.8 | 10.8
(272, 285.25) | -1.0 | 10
